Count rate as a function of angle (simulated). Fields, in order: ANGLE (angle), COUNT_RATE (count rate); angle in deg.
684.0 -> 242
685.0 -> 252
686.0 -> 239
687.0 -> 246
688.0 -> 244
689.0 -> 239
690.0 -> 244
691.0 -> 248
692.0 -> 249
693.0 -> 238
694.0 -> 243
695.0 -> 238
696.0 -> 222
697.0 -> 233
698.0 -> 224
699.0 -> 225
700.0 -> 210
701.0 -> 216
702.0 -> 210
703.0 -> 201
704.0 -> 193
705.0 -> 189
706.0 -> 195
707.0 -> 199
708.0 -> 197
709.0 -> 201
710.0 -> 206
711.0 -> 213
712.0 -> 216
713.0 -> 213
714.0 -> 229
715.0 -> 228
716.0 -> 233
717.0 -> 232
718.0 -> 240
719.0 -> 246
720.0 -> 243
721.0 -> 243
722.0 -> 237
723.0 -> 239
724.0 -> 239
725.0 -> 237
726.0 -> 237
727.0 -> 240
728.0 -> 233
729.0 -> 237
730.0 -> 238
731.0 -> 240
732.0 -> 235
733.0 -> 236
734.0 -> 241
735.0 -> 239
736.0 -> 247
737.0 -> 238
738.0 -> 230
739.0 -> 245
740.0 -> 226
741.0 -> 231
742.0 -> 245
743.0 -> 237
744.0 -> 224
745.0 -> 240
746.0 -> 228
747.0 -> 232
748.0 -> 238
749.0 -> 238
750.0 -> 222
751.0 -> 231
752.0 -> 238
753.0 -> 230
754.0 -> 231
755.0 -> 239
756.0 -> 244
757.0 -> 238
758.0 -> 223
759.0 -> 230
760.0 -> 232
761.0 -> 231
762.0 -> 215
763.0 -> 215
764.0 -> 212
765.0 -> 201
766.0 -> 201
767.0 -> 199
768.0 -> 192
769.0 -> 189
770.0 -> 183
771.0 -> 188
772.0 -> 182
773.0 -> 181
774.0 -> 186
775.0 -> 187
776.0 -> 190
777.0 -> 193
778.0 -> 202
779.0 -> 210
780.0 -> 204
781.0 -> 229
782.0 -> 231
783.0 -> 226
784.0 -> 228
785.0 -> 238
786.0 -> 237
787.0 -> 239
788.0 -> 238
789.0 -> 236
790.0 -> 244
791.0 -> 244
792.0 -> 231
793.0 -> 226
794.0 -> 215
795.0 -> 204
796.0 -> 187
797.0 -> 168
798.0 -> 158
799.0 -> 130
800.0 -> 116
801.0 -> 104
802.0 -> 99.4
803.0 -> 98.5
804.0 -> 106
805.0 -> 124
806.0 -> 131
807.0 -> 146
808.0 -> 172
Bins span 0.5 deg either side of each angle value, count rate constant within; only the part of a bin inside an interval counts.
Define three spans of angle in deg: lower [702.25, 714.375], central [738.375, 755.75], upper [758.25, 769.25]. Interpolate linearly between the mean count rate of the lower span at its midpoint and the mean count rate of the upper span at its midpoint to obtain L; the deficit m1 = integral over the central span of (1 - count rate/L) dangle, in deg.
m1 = -2.05 deg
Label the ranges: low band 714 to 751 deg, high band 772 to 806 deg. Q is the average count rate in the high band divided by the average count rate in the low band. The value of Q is 0.80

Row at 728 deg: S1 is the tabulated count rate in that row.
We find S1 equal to 233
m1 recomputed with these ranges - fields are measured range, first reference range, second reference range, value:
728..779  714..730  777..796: 2.2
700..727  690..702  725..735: 1.6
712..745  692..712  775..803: -4.2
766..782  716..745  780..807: 0.6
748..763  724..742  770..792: -0.3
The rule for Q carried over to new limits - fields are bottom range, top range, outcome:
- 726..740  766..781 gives 0.81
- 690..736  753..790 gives 0.94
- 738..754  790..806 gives 0.70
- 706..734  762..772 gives 0.86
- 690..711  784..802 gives 0.91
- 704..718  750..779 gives 0.99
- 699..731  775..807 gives 0.85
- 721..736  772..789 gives 0.90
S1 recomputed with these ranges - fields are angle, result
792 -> 231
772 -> 182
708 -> 197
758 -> 223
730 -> 238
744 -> 224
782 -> 231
